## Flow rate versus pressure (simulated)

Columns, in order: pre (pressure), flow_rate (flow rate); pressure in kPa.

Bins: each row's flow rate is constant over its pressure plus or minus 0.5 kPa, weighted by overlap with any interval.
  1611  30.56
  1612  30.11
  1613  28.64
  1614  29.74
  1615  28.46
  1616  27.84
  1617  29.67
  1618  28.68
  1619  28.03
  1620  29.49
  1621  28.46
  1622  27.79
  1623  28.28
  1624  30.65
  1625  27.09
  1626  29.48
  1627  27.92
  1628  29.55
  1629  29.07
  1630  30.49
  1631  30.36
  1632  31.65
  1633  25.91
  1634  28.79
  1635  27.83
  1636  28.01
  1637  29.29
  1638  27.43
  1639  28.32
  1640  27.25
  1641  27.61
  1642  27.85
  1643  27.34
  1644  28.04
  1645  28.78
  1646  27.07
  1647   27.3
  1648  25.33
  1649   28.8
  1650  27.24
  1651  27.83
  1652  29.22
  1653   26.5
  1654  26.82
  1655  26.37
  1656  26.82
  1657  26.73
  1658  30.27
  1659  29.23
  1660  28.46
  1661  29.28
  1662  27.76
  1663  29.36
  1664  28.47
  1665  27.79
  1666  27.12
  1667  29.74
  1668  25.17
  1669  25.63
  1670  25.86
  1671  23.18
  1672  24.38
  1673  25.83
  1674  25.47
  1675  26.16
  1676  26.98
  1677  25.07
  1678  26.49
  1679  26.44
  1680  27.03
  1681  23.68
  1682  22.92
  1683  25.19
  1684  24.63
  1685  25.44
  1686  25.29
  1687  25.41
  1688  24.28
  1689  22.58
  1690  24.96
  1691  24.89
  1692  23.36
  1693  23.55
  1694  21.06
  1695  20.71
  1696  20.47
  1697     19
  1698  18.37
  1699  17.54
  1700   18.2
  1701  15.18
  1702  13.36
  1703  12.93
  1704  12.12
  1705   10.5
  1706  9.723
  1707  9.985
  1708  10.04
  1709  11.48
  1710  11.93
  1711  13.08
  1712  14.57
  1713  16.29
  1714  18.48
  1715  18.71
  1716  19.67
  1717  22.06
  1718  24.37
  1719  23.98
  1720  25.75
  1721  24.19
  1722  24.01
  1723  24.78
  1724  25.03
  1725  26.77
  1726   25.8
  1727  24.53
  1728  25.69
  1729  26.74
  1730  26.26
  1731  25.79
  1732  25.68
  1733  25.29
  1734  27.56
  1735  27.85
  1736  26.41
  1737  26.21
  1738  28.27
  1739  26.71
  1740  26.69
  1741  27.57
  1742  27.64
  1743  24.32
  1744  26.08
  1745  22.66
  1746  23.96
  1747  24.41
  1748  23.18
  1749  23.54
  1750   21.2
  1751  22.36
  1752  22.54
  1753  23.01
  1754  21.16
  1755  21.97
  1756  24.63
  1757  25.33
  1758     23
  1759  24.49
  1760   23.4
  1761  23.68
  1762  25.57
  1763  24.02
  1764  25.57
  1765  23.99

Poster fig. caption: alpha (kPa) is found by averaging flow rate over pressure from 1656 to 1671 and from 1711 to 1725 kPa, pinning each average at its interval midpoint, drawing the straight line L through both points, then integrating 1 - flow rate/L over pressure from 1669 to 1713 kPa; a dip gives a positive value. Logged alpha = 7.84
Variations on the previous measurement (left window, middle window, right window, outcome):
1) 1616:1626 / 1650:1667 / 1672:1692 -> -1.0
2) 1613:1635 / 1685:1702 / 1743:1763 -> 3.0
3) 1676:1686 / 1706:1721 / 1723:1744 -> 5.1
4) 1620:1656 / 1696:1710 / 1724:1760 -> 6.6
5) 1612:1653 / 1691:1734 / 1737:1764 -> 9.6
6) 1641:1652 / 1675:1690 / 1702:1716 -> -4.5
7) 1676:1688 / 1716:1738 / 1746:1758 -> -1.4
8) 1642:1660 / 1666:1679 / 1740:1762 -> 0.5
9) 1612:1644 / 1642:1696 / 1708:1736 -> -0.6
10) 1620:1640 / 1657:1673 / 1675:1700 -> -1.1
